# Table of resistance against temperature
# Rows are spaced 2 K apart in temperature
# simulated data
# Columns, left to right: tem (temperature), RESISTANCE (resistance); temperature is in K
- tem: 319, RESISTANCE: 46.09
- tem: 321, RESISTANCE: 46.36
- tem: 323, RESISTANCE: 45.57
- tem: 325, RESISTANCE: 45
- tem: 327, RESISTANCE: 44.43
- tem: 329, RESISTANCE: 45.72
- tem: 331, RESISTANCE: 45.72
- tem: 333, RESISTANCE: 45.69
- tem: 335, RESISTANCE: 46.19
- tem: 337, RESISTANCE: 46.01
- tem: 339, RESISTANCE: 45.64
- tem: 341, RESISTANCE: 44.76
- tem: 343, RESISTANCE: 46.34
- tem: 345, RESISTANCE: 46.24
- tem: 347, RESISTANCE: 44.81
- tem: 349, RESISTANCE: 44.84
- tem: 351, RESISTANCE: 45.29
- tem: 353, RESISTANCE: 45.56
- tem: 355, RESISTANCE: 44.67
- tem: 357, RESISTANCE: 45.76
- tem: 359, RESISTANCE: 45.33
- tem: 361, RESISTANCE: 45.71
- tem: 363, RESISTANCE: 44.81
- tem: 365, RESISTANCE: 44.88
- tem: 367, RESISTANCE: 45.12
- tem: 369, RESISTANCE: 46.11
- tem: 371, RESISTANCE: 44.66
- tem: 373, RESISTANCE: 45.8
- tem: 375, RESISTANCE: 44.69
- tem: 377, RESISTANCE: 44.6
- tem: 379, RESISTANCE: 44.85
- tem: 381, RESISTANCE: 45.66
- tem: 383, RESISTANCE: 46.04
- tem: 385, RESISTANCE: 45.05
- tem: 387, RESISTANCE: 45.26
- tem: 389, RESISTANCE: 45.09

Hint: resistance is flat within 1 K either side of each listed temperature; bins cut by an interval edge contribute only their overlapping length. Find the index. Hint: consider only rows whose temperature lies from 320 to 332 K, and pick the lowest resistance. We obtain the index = 44.43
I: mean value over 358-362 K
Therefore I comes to 45.5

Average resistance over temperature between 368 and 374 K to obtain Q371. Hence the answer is 45.5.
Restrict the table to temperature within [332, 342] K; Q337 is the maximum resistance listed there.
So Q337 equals 46.19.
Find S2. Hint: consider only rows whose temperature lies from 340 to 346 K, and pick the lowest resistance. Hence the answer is 44.76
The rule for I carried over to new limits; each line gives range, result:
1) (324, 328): 44.7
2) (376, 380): 44.7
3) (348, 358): 45.2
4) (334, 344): 45.8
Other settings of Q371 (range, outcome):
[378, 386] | 45.4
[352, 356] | 45.1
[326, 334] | 45.4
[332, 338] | 46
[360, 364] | 45.3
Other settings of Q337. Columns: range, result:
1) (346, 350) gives 44.84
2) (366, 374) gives 46.11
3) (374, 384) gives 46.04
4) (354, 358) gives 45.76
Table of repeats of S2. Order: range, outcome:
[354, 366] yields 44.67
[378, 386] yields 44.85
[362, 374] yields 44.66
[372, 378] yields 44.6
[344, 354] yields 44.81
